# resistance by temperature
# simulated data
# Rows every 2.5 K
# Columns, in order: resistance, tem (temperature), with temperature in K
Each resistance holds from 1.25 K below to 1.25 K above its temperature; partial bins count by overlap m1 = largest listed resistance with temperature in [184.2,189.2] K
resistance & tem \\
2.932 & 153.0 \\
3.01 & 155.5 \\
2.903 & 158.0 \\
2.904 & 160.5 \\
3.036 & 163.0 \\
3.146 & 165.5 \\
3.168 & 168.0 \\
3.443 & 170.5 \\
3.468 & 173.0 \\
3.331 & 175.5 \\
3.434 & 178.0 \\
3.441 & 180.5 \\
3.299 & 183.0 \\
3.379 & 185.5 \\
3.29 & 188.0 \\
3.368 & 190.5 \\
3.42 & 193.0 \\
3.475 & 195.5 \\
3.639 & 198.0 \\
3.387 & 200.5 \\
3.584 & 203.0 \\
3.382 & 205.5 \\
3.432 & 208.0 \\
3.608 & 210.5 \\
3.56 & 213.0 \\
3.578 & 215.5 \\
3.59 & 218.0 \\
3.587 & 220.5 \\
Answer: 3.379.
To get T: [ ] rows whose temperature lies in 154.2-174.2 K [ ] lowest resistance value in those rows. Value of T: 2.903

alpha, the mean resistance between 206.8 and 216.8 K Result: 3.55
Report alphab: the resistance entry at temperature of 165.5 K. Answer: 3.146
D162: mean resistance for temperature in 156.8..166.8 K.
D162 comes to 3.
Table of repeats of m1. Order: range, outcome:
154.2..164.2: 3.036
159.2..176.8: 3.468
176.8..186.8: 3.441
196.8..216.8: 3.639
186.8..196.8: 3.475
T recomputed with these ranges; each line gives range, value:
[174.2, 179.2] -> 3.331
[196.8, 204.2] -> 3.387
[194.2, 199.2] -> 3.475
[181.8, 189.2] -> 3.29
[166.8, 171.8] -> 3.168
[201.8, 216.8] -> 3.382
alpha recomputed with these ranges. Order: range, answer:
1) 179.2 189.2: 3.35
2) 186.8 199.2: 3.44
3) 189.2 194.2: 3.39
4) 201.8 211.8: 3.5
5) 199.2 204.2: 3.49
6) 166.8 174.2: 3.36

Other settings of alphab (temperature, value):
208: 3.432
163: 3.036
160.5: 2.904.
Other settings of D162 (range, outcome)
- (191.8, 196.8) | 3.45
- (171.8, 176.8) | 3.4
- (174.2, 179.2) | 3.38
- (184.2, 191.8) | 3.35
